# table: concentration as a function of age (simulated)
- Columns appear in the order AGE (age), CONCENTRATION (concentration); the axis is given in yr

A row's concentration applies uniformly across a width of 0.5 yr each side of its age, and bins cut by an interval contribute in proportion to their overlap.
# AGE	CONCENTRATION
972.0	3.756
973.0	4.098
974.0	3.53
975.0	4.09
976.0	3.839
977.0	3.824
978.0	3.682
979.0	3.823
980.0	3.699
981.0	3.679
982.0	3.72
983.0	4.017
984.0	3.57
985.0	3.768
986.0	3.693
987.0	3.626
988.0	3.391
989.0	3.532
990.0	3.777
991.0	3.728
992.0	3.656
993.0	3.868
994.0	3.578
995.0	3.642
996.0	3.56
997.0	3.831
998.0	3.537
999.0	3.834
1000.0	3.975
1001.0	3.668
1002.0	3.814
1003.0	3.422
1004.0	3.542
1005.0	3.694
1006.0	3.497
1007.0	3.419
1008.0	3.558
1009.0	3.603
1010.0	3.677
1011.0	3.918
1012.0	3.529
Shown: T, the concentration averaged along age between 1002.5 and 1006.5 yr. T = 3.54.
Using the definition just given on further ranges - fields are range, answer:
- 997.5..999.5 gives 3.69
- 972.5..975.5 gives 3.91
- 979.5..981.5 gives 3.69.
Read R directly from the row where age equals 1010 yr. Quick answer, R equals 3.677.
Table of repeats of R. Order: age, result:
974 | 3.53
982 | 3.72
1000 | 3.975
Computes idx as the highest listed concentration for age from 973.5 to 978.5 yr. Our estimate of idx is 4.09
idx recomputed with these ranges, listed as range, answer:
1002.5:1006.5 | 3.694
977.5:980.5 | 3.823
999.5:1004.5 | 3.975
